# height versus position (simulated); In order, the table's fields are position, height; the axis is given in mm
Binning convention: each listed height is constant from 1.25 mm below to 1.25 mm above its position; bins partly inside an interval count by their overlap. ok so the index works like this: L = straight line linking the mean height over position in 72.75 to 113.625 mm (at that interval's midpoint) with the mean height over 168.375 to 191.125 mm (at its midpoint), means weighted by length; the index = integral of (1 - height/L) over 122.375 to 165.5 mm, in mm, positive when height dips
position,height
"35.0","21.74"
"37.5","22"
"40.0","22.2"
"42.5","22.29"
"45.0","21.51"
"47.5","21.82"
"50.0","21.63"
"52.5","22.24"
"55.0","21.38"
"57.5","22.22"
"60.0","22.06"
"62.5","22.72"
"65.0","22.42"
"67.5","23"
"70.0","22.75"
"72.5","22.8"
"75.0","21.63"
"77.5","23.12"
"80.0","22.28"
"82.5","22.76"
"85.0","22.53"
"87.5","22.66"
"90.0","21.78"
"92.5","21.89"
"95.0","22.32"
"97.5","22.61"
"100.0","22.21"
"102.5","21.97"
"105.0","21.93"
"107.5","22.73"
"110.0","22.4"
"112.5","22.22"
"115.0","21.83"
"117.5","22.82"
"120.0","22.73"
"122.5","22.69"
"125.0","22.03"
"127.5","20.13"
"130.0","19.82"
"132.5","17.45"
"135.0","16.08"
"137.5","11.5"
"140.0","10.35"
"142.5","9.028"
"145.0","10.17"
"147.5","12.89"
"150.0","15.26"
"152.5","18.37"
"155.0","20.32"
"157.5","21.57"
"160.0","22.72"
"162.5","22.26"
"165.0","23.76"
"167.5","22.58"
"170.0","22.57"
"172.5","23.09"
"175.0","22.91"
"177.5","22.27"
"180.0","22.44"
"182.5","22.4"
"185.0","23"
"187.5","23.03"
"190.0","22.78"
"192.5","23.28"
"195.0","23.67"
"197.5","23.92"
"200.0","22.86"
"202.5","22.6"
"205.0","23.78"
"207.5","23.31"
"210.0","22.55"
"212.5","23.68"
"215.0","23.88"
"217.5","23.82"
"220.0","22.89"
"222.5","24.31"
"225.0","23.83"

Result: 10.0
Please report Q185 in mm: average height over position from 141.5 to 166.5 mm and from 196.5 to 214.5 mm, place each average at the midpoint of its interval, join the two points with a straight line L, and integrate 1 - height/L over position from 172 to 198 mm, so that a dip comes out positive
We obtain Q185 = -2.34 mm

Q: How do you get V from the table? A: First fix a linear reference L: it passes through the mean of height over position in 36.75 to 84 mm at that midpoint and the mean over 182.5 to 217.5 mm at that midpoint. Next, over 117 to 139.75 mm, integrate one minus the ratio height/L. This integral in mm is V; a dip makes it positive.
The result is 3.8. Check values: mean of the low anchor 22.3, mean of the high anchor 23.2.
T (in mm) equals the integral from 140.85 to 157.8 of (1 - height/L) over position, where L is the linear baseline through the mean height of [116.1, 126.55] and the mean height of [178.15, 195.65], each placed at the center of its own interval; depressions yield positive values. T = 5.8 mm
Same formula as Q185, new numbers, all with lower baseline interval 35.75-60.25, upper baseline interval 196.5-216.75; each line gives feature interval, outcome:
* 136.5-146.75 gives 5.6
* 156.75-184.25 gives 0.5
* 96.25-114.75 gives 0.1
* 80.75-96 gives 0.0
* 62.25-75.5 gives -0.3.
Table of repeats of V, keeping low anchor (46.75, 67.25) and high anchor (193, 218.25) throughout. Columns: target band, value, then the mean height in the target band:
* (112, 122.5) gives 0.1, 22.4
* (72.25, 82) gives -0.1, 22.4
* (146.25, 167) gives 2.9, 19.7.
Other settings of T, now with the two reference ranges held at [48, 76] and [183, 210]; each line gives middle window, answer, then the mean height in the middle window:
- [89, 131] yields 1.0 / 22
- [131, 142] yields 4.4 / 13.7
